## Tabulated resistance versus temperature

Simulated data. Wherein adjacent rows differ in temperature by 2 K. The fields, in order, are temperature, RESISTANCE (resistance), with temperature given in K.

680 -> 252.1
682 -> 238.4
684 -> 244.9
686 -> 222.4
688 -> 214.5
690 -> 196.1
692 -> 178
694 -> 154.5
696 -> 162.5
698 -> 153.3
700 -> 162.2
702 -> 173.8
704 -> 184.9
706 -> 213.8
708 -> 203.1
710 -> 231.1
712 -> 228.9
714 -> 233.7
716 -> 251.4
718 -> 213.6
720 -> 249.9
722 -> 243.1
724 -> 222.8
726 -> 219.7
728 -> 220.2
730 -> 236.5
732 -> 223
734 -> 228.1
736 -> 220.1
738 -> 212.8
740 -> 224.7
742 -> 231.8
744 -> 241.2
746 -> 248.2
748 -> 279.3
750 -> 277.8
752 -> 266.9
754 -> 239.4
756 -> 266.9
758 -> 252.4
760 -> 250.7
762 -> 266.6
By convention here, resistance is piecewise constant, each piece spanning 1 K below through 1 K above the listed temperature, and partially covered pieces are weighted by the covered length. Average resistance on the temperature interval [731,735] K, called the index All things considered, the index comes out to 226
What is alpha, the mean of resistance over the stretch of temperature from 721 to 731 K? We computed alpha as 228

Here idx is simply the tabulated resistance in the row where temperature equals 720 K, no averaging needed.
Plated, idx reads 249.9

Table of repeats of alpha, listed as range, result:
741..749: 250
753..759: 253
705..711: 216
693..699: 157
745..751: 268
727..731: 228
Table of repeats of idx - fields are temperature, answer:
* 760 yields 250.7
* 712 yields 228.9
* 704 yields 184.9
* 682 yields 238.4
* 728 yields 220.2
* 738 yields 212.8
